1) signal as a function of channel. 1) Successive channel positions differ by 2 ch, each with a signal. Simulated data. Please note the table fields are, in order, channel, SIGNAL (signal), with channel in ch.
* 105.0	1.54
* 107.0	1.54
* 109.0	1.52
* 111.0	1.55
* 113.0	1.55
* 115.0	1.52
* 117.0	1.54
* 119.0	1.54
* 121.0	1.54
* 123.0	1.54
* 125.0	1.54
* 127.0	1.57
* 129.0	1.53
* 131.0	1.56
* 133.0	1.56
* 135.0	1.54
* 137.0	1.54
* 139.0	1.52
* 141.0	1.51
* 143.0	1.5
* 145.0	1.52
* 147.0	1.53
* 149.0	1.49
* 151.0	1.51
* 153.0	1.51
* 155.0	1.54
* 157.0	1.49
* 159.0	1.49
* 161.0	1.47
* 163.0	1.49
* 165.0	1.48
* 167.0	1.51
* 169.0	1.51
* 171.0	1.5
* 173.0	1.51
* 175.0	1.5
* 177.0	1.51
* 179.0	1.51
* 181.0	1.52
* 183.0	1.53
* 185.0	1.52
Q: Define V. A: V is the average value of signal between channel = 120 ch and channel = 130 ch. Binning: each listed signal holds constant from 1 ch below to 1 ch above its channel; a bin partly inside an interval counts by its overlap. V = 1.54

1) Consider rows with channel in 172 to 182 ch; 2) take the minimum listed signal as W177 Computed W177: 1.5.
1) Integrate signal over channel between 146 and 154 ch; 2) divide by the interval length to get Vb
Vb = 1.51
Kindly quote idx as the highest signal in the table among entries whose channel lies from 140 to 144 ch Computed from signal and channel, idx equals 1.51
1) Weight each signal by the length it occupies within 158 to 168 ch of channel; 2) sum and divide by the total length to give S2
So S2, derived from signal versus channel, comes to 1.49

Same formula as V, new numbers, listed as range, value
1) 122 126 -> 1.54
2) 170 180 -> 1.51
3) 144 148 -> 1.52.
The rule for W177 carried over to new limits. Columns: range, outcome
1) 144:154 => 1.49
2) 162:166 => 1.48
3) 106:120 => 1.52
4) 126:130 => 1.53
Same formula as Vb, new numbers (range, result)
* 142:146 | 1.51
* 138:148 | 1.52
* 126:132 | 1.55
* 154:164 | 1.5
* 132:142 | 1.53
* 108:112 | 1.54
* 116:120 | 1.54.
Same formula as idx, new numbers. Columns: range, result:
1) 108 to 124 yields 1.55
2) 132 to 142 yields 1.56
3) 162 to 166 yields 1.49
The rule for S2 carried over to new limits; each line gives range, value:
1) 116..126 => 1.54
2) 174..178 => 1.5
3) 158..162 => 1.48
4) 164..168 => 1.5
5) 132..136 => 1.55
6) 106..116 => 1.54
